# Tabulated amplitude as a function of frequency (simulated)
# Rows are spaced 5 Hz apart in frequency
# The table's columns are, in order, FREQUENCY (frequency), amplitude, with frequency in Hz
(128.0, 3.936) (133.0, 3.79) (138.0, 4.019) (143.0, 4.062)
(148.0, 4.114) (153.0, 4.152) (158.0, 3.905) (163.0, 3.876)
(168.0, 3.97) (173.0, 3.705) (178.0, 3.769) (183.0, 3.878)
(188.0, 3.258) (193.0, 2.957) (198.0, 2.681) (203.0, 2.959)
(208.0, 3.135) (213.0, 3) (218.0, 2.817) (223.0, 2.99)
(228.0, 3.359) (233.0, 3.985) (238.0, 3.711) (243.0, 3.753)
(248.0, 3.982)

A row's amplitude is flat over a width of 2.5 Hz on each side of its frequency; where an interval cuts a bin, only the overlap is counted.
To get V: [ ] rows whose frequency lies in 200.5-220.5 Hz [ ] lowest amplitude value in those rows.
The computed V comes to 2.817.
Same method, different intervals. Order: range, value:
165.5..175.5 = 3.705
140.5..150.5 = 4.062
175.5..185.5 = 3.769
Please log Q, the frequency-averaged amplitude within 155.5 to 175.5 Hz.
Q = 3.86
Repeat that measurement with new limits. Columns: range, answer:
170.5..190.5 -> 3.65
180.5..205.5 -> 3.15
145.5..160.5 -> 4.06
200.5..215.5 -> 3.03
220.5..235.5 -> 3.44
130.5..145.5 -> 3.96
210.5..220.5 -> 2.91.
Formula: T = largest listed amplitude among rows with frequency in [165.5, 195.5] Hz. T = 3.97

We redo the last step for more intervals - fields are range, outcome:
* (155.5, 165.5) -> 3.905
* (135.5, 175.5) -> 4.152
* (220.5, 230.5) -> 3.359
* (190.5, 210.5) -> 3.135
